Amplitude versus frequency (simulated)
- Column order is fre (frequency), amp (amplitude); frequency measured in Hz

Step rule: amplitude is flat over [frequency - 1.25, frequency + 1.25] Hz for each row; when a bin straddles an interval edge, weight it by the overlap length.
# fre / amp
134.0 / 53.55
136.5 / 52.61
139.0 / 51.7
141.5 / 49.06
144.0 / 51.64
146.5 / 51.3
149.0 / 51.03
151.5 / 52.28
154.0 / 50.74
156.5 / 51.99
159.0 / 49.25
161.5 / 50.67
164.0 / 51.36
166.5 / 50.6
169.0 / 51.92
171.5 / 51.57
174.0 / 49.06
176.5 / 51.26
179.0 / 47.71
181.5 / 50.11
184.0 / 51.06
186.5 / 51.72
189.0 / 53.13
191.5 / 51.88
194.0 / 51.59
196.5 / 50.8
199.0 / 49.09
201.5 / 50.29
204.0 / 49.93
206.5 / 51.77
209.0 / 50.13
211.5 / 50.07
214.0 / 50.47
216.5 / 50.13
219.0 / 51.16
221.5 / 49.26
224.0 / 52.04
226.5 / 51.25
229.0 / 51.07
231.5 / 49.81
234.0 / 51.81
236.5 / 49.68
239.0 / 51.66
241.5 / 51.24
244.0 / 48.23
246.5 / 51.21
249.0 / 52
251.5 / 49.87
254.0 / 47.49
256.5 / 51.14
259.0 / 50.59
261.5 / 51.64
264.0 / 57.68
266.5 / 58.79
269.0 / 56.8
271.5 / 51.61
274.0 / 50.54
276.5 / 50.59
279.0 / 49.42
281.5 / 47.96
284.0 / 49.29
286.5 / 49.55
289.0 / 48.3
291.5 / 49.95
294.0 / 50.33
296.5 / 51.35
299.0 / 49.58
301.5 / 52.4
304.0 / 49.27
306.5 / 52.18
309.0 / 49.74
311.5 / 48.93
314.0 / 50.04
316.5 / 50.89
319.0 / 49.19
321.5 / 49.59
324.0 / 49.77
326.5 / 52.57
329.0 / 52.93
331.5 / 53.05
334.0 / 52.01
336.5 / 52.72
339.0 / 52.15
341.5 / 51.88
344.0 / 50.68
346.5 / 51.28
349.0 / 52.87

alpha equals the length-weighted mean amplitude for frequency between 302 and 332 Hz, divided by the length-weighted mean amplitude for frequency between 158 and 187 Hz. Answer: 1.0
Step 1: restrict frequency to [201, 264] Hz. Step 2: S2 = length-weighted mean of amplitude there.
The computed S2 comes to 50.7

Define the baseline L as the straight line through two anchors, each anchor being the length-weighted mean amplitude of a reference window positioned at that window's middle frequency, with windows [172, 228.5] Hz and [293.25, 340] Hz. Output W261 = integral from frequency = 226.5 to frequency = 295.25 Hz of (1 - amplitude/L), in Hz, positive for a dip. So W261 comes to -0.3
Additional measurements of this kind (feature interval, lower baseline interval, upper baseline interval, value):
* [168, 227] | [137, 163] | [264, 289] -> 0.7 Hz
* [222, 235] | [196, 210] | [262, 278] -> 0.2 Hz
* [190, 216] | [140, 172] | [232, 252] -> 0.1 Hz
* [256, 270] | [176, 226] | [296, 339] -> -1.0 Hz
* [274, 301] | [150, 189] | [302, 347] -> 0.7 Hz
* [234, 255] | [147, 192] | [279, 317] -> 0.0 Hz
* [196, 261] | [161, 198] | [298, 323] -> 0.2 Hz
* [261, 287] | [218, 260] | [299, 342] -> -0.8 Hz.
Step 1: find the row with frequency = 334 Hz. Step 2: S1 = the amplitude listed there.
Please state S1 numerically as 52.01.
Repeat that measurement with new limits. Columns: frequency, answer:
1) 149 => 51.03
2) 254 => 47.49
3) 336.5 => 52.72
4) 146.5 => 51.3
